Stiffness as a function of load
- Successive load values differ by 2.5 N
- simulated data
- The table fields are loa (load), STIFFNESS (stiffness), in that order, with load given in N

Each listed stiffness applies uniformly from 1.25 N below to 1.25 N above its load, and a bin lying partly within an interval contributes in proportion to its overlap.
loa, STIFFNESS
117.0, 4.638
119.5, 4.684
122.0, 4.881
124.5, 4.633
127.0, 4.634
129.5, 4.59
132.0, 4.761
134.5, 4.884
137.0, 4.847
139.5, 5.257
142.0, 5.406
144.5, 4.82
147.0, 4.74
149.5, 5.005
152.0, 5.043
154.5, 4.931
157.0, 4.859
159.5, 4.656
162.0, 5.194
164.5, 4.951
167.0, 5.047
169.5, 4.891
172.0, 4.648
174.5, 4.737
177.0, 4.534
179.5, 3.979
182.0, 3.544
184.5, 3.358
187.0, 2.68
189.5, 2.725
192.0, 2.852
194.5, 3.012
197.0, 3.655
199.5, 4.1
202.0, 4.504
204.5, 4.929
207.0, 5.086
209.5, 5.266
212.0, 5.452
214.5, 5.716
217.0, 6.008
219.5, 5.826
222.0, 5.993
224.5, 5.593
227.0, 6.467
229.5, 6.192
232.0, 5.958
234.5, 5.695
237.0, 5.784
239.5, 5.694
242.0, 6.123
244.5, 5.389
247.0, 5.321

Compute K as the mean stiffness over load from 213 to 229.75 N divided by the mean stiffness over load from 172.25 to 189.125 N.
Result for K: 1.57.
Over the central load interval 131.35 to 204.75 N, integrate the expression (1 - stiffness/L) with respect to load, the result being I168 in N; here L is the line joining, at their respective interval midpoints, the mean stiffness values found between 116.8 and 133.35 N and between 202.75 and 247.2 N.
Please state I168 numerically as 9.8 N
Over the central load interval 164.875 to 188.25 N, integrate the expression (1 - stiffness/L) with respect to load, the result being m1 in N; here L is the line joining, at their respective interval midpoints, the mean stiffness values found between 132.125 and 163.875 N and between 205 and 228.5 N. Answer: 4.74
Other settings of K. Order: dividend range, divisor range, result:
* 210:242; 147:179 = 1.21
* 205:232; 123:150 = 1.18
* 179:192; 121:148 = 0.65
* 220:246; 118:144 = 1.21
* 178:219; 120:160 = 0.86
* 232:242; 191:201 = 1.68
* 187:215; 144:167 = 0.85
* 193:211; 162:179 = 0.91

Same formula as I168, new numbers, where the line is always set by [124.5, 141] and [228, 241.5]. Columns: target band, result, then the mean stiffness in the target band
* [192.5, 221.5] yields 4.0 N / 4.85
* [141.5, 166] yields 0.5 N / 4.95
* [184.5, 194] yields 4.5 N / 2.85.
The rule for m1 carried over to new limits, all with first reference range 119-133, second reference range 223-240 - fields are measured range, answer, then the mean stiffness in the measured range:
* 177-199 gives 8.5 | 3.33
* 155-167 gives 0.4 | 4.93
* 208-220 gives 0.2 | 5.63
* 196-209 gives 2.5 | 4.52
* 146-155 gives 0.1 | 4.93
